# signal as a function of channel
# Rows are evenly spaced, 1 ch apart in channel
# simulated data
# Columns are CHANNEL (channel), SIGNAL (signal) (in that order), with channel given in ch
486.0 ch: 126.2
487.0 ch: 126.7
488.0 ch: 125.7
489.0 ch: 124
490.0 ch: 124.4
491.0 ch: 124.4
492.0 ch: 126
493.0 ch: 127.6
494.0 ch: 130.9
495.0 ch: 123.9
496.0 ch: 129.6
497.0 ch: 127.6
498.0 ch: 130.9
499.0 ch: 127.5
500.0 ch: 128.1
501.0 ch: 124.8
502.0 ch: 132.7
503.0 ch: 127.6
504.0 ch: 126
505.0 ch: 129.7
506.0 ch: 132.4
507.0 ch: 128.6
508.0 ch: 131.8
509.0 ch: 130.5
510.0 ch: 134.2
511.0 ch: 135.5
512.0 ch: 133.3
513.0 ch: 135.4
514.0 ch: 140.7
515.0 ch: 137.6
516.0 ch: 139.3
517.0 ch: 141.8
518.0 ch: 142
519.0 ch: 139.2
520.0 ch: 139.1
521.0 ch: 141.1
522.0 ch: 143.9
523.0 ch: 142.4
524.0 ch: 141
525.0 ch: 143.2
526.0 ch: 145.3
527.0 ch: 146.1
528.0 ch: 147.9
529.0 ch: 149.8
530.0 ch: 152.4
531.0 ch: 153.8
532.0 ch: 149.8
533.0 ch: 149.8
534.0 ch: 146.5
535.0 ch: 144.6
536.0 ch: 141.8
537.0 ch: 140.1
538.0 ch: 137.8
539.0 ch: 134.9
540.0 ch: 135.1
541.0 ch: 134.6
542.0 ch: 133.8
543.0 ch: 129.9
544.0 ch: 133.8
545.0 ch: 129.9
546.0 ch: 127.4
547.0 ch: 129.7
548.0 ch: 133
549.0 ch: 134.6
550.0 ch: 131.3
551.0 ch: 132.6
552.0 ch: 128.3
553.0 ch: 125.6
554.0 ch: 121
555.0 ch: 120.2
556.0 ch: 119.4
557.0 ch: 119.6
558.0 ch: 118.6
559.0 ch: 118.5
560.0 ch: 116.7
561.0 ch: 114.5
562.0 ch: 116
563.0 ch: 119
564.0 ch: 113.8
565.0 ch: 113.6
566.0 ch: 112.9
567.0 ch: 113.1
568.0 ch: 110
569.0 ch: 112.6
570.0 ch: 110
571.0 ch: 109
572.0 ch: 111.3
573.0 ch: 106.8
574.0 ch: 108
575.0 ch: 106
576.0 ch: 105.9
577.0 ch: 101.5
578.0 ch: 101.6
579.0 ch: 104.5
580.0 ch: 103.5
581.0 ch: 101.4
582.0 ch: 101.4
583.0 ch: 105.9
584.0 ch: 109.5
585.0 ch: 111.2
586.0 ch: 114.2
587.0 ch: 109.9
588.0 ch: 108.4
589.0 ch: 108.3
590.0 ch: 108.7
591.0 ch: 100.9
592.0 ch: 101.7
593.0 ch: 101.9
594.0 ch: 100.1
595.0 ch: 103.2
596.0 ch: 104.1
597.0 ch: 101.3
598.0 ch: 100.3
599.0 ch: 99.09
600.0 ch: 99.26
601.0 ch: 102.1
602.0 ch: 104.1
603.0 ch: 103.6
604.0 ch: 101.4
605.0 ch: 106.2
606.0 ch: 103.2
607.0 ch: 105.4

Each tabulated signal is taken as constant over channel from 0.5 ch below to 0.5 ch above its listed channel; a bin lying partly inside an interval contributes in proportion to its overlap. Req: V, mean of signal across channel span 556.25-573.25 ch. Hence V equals 114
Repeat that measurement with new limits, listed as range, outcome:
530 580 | 124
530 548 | 139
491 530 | 135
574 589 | 106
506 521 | 136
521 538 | 146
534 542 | 139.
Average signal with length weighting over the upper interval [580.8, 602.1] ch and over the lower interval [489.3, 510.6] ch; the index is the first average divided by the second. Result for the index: 0.81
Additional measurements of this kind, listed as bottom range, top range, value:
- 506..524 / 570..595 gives 0.77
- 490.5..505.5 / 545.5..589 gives 0.90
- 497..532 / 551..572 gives 0.85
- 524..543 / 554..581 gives 0.78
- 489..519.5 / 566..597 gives 0.81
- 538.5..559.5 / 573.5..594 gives 0.82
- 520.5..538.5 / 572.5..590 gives 0.73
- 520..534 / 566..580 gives 0.74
